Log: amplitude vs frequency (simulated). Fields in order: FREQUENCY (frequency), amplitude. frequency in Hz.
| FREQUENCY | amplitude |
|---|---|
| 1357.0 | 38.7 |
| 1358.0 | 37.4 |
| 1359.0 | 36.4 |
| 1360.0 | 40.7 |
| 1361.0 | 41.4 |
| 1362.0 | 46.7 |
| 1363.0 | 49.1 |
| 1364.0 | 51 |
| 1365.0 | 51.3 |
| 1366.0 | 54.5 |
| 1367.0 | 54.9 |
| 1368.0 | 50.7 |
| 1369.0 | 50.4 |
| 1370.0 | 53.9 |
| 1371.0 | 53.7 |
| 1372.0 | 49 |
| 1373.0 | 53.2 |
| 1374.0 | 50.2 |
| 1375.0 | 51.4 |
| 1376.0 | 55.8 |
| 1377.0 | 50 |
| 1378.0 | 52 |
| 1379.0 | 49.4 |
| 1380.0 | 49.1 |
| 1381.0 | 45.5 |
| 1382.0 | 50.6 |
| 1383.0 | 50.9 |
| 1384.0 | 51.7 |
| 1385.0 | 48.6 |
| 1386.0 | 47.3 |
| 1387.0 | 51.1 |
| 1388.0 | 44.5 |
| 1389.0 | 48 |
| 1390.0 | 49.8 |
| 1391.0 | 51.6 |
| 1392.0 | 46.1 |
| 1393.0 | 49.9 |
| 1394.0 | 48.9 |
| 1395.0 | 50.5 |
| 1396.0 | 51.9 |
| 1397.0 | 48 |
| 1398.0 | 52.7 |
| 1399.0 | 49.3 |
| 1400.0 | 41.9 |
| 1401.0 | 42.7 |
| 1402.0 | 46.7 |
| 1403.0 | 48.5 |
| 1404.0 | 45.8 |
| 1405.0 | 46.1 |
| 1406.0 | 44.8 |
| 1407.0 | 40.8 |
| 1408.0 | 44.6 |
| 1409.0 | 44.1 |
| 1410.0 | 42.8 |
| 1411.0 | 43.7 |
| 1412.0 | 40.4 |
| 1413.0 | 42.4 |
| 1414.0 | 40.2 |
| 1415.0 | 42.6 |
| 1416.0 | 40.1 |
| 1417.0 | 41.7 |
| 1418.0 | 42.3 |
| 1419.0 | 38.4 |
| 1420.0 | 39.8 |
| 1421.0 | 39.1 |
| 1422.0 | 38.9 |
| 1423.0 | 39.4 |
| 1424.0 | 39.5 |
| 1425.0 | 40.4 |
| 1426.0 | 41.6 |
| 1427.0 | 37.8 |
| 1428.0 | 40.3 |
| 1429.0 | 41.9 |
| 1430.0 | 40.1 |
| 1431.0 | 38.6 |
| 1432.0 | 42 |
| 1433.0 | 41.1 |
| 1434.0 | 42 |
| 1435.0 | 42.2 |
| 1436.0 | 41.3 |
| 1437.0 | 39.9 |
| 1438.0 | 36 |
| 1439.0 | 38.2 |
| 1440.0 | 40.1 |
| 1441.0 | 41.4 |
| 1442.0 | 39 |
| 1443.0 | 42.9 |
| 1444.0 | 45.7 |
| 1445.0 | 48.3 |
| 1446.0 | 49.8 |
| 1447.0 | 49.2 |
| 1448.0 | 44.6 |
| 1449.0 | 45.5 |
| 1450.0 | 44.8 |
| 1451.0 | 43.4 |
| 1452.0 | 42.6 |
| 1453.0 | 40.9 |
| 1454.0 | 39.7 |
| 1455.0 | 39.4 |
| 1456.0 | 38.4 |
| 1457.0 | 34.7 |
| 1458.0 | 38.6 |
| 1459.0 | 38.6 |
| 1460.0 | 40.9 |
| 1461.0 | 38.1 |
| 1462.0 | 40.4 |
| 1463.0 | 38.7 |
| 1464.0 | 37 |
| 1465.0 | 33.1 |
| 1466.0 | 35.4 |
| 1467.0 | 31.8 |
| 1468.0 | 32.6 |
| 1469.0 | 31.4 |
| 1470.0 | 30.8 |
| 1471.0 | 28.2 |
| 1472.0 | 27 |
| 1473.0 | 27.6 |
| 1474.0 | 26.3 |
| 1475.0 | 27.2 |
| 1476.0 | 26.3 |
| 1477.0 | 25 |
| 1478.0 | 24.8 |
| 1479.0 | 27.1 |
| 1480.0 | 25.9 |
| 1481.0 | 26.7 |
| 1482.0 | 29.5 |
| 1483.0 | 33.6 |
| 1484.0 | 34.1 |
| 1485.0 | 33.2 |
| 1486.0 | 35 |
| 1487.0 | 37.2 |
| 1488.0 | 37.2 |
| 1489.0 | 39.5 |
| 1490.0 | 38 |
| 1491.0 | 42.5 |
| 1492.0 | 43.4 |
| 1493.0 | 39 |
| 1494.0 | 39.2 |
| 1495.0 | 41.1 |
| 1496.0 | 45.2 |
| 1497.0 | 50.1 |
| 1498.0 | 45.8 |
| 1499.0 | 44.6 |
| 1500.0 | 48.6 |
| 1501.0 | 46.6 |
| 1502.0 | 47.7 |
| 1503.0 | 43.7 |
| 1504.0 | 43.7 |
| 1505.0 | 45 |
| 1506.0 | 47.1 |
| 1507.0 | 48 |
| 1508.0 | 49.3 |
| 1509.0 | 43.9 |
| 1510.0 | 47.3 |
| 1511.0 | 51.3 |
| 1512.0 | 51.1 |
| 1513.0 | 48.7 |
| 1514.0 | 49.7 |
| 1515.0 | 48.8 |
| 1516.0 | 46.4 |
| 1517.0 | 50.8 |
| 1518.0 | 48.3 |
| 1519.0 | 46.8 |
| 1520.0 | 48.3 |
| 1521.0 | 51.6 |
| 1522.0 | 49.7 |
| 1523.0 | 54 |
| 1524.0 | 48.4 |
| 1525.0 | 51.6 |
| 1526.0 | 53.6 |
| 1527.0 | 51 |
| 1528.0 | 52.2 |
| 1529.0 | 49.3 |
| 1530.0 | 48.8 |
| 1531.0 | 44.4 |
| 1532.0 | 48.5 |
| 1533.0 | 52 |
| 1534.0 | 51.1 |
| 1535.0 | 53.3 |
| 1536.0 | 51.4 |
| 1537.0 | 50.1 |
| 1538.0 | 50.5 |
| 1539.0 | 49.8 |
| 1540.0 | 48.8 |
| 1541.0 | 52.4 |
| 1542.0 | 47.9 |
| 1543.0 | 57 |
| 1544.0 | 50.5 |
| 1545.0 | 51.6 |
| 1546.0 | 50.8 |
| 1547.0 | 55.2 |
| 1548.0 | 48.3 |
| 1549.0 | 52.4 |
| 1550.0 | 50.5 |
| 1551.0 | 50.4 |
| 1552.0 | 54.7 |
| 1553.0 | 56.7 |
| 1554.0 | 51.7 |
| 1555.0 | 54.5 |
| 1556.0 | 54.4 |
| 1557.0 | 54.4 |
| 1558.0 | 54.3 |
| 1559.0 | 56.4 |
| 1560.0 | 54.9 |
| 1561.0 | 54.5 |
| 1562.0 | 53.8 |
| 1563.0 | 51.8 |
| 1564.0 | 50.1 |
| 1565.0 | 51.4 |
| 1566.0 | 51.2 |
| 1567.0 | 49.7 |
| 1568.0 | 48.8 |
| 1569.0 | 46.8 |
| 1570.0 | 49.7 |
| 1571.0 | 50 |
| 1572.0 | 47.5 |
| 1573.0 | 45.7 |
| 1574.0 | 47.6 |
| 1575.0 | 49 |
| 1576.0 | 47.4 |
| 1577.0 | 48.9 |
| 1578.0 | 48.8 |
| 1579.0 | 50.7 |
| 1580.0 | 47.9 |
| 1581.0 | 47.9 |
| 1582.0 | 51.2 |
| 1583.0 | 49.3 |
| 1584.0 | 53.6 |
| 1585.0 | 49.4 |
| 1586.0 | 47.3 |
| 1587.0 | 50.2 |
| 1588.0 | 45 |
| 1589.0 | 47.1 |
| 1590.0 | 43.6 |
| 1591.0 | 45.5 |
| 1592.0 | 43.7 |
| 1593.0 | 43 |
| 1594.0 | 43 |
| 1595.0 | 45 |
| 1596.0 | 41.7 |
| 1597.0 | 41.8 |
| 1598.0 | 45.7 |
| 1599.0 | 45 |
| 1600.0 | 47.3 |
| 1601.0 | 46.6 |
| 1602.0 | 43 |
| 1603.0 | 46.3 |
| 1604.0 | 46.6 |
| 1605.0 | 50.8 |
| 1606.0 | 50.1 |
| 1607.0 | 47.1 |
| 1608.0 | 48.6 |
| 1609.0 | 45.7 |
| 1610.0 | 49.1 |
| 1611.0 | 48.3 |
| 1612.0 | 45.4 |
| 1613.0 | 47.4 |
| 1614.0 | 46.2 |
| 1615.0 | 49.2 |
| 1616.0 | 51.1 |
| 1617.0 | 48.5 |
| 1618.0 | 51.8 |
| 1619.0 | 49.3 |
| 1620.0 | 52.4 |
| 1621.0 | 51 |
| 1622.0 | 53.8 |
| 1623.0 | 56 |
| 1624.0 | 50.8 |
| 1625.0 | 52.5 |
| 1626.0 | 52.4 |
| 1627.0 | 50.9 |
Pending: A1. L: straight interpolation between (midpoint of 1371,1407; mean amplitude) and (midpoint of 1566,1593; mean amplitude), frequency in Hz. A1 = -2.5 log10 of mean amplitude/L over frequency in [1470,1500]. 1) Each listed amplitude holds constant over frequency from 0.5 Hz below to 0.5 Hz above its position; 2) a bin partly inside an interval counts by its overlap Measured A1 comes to 0.365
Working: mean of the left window 48.9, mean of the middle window 34.7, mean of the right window 48.1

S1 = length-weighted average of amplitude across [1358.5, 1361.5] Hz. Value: 39.5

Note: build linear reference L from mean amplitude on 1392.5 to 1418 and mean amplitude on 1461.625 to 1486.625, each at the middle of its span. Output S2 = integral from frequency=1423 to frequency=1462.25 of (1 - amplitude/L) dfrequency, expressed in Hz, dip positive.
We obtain -4.3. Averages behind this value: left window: 45.2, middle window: 41.3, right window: 30.7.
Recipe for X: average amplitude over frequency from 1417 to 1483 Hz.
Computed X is 37.5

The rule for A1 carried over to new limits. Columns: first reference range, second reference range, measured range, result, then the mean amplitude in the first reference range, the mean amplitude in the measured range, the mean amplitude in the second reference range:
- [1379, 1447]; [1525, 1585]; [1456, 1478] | 0.38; 44.2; 32.8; 51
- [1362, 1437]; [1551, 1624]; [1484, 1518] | 0.08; 46.1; 44.4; 49.1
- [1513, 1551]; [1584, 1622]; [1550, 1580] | -0.05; 50.4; 51.2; 47.2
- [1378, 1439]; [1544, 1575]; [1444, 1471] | 0.18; 44.3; 39.5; 51.6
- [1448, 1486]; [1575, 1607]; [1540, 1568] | -0.21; 34.2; 52.5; 46.9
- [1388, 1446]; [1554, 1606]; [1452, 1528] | 0.14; 43.3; 40.4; 48.7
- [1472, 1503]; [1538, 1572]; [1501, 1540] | -0.12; 36.2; 49.1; 51.9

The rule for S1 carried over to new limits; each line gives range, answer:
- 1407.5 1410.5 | 43.8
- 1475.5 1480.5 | 25.8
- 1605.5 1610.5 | 48.1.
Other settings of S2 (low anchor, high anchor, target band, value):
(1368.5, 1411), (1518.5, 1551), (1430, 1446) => 2.5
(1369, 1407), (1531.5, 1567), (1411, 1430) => 3.5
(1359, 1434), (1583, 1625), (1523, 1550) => -2.1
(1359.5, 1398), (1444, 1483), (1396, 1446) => 0.4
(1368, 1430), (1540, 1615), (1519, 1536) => -0.7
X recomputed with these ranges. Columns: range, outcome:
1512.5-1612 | 49.4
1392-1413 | 46.1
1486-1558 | 48.5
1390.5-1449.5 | 43.3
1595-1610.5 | 46.3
